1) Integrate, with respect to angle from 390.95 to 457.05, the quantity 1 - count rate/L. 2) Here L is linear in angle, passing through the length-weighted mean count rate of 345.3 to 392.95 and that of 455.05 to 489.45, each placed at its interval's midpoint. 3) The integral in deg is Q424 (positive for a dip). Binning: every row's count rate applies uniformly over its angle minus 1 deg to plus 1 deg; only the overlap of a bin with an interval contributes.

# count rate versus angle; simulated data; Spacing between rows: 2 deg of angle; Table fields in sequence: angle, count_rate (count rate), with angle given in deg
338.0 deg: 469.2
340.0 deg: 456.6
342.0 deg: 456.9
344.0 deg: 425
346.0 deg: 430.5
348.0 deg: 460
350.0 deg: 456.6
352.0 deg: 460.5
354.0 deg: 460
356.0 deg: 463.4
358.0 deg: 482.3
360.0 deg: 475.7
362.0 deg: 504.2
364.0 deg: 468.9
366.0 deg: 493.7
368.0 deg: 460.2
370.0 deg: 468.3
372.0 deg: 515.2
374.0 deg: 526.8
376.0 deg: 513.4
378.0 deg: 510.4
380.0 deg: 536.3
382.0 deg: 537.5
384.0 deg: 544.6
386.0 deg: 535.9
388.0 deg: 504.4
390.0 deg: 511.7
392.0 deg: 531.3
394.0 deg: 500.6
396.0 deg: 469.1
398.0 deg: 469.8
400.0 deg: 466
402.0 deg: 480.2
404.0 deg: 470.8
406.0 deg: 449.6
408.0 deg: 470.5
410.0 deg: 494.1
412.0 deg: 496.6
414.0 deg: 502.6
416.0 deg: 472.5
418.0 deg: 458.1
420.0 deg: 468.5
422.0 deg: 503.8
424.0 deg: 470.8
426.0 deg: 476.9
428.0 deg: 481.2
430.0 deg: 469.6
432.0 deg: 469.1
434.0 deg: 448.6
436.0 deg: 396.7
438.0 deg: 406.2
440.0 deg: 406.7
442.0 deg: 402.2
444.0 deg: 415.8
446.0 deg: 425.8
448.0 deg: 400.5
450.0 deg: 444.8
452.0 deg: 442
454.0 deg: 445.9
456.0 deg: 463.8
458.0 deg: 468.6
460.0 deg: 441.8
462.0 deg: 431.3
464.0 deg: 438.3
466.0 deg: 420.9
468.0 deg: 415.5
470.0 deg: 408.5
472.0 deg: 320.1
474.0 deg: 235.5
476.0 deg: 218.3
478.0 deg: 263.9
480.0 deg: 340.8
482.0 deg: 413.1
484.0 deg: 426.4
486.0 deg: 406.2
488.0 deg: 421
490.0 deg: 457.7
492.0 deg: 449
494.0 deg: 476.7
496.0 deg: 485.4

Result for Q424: -3.6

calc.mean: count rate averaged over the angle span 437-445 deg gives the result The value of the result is 408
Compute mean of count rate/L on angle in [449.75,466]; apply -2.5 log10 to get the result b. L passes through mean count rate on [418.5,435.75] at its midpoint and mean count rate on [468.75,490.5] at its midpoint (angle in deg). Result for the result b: -0.112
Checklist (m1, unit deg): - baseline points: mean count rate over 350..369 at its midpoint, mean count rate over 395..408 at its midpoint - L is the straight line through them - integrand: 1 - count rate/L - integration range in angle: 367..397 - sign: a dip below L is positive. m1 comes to -2.59 deg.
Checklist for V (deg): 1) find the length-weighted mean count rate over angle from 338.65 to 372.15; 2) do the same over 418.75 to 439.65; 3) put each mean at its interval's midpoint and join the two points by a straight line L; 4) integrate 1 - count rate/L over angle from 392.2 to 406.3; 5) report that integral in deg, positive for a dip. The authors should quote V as -0.5 deg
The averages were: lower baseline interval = 466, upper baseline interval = 457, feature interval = 477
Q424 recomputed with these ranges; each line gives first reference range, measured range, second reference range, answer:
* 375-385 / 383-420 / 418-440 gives 0.5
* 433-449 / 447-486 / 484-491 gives 2.7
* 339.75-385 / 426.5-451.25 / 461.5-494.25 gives -0.9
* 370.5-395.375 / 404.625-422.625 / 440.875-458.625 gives 0.1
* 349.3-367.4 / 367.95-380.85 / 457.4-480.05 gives -1.4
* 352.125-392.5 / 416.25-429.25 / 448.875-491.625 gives -0.8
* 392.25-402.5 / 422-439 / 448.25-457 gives 0.2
